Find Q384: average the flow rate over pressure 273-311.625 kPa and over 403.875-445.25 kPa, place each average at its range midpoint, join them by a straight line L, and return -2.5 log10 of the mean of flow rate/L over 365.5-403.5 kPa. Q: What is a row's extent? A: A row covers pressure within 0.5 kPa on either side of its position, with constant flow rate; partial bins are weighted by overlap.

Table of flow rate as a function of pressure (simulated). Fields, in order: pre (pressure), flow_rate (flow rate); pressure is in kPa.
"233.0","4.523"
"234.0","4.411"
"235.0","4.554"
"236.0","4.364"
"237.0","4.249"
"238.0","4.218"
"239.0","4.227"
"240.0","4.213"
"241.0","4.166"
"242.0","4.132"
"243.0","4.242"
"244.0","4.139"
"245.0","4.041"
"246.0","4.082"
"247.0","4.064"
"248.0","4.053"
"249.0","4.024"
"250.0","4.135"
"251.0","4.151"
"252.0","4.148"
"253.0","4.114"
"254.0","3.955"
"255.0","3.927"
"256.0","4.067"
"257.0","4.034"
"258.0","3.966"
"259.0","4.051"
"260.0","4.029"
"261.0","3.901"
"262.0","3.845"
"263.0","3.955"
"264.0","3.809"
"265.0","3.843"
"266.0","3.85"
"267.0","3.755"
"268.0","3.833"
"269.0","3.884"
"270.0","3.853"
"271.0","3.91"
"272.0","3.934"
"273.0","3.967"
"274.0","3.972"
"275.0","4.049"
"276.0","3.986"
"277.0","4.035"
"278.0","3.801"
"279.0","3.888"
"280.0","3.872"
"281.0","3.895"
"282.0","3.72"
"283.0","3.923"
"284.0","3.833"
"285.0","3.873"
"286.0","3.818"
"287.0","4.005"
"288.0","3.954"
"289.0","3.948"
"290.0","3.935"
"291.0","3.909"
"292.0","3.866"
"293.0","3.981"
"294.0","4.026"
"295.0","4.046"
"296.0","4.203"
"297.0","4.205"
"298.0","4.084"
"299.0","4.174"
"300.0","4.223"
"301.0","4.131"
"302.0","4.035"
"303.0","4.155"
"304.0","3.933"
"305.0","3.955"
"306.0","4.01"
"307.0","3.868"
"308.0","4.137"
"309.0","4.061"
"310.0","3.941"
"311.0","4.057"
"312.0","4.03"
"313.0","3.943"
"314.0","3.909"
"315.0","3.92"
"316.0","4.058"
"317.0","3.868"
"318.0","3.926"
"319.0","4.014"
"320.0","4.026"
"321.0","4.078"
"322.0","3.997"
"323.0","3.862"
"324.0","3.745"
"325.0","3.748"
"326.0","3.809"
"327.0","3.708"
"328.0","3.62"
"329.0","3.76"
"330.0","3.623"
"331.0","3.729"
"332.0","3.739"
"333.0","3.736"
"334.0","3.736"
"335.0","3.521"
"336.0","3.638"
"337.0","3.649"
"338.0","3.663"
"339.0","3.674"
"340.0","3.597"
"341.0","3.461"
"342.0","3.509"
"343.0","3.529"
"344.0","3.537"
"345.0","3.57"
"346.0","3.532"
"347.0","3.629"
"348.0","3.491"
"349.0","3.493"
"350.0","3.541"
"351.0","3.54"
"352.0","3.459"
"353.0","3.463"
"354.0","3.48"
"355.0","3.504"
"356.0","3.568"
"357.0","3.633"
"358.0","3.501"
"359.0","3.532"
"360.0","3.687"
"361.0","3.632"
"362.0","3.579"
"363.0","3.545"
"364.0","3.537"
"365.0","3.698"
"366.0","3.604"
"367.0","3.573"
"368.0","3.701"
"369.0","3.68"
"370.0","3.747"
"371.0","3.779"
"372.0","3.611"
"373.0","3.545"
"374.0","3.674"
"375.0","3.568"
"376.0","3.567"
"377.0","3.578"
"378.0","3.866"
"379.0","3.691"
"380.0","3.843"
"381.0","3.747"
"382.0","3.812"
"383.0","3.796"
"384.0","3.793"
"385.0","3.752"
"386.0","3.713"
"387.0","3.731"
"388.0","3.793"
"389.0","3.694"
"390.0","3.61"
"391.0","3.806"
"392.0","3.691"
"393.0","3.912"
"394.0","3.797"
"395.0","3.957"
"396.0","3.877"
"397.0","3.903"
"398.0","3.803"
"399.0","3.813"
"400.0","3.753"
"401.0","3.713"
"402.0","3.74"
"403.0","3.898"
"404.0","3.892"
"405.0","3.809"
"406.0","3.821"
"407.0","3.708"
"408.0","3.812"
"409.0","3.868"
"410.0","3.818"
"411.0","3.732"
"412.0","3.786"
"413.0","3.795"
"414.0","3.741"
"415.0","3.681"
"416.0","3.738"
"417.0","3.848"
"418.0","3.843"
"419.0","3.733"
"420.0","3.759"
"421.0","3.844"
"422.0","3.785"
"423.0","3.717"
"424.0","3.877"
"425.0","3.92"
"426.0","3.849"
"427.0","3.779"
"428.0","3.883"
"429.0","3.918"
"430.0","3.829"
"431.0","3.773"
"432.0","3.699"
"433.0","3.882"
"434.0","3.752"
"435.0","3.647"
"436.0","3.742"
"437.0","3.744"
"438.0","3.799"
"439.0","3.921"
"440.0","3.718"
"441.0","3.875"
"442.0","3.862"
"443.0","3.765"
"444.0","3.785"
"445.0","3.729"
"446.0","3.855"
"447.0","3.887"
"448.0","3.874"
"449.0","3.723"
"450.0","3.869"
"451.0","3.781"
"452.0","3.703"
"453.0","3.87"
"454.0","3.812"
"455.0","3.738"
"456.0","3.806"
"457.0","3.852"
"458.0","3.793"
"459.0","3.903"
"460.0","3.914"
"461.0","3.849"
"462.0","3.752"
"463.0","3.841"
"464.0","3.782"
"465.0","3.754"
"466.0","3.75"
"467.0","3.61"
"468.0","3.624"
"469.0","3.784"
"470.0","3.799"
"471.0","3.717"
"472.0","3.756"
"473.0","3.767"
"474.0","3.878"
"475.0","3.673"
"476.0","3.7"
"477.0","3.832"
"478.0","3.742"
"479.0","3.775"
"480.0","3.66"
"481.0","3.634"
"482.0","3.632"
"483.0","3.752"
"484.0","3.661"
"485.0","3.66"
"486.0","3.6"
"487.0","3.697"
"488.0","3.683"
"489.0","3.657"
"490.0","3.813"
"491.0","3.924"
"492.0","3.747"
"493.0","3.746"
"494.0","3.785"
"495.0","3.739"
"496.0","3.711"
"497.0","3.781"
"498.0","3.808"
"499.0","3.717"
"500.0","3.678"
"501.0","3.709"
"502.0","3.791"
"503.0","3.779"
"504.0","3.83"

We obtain 0.033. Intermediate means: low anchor 3.99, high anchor 3.8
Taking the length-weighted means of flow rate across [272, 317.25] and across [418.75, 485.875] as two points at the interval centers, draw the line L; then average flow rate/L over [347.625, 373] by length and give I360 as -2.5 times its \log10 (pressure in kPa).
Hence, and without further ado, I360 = 0.09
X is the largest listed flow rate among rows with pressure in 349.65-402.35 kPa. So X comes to 3.957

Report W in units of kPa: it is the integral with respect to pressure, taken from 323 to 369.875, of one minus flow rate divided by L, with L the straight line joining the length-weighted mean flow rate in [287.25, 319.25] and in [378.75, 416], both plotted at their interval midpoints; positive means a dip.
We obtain 3.60 kPa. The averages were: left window 4.02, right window 3.79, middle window 3.61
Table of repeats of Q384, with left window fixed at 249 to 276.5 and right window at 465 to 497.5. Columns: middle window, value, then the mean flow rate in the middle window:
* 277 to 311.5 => -0.02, 3.98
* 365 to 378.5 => 0.06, 3.65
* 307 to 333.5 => 0.00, 3.89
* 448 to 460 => -0.02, 3.81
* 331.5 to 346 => 0.08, 3.61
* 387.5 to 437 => 0.00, 3.8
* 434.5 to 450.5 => -0.01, 3.8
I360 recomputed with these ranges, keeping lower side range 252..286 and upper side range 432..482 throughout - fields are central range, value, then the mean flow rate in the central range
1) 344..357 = 0.10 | 3.53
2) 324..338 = 0.05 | 3.69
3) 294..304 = -0.06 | 4.12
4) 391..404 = 0.00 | 3.82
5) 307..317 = -0.03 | 3.99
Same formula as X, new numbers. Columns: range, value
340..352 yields 3.629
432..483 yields 3.921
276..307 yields 4.223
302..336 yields 4.155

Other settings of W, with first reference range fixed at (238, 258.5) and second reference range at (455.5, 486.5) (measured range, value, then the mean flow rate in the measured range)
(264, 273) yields 0.5 kPa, 3.86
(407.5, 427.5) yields 0.2 kPa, 3.8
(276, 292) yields 0.6 kPa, 3.9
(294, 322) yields -0.2 kPa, 4.04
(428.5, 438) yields 0.1 kPa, 3.78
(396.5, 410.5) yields 0.2 kPa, 3.81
